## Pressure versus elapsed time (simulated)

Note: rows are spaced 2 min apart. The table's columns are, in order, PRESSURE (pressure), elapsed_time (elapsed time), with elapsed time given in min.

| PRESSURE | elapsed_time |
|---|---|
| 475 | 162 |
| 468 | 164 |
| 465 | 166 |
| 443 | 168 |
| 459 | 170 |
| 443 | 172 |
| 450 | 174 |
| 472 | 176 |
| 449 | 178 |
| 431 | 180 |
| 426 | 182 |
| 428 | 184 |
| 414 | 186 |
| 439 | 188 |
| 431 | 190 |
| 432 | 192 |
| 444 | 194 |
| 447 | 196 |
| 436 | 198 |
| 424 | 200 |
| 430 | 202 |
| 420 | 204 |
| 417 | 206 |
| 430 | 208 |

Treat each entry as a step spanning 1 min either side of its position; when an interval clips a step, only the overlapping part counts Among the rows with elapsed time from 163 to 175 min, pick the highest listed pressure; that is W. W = 468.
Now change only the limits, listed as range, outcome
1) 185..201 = 447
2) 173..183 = 472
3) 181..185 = 428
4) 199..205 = 430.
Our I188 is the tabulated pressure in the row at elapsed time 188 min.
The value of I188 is 439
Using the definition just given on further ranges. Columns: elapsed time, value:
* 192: 432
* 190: 431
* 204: 420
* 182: 426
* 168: 443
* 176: 472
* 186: 414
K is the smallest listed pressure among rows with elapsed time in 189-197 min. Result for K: 431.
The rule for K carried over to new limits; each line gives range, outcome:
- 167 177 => 443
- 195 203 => 424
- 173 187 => 414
